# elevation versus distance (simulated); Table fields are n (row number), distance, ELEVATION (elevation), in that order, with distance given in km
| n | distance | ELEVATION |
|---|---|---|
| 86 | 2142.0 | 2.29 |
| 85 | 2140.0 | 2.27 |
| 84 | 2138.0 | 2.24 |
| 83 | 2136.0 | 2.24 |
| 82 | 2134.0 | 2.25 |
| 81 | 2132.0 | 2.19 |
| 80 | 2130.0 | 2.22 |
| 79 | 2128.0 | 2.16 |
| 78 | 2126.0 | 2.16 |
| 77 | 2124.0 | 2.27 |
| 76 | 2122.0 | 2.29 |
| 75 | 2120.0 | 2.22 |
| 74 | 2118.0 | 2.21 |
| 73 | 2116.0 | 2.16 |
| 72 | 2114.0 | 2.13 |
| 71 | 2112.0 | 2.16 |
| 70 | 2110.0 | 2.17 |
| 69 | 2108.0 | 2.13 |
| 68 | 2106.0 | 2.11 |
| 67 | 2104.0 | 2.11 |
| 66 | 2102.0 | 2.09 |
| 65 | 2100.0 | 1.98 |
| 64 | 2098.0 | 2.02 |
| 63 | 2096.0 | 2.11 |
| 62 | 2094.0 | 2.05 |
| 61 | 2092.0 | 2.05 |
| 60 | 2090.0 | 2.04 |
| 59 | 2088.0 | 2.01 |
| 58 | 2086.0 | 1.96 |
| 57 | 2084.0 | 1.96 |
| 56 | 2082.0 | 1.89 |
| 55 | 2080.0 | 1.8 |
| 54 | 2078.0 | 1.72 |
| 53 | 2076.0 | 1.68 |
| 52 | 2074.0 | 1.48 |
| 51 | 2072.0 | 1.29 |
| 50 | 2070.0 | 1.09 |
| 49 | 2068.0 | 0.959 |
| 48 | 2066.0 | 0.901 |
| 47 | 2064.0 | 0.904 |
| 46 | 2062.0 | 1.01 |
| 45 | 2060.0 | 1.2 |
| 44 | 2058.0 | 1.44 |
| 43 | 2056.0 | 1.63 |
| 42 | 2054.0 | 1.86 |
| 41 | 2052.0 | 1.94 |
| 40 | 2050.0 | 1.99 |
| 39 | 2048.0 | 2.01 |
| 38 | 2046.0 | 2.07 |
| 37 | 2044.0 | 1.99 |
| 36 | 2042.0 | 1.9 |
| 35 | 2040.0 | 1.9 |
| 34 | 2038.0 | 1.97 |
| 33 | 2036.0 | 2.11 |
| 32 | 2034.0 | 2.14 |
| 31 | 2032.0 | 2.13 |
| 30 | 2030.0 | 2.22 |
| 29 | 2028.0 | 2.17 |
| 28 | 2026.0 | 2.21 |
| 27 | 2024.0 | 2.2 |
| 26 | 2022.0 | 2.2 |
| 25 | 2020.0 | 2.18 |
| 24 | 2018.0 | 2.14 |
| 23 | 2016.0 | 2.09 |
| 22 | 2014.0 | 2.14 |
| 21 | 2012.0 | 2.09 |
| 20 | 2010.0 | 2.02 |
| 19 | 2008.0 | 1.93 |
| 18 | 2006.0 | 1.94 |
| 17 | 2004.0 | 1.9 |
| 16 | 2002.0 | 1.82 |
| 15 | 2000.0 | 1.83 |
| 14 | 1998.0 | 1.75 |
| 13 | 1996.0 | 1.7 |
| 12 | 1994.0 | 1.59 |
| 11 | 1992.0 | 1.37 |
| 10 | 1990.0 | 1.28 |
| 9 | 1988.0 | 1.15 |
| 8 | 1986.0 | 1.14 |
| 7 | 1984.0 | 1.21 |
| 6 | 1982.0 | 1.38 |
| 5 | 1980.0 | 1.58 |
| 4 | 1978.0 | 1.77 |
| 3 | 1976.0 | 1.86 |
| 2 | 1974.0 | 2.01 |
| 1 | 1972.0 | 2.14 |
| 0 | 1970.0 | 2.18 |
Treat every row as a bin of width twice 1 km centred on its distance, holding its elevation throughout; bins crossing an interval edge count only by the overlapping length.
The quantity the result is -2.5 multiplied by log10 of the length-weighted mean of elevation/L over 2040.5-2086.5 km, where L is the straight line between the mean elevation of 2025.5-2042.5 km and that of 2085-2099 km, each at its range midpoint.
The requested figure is 0.28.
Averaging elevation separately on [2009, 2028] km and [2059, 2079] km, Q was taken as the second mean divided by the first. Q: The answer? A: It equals 0.57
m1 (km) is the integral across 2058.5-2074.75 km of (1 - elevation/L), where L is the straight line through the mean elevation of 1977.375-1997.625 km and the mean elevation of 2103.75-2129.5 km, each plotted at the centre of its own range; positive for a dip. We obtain 6.7 km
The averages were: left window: 1.42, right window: 2.18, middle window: 1.11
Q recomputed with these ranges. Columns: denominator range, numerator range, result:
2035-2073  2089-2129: 1.34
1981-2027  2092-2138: 1.20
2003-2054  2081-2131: 1.02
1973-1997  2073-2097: 1.26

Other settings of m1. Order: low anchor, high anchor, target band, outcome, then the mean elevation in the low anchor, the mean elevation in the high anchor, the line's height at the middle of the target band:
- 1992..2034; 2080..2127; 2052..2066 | 4.7 km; 2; 2.09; 2.05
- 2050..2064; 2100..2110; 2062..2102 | 3.6 km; 1.5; 2.1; 1.82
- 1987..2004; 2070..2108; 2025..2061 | -4.2 km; 1.58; 1.89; 1.74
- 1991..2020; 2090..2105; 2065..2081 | 5.2 km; 1.89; 2.06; 2.01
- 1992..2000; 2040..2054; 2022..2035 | -2.3 km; 1.66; 1.97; 1.86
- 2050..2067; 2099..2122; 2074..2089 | -0.9 km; 1.4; 2.14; 1.73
